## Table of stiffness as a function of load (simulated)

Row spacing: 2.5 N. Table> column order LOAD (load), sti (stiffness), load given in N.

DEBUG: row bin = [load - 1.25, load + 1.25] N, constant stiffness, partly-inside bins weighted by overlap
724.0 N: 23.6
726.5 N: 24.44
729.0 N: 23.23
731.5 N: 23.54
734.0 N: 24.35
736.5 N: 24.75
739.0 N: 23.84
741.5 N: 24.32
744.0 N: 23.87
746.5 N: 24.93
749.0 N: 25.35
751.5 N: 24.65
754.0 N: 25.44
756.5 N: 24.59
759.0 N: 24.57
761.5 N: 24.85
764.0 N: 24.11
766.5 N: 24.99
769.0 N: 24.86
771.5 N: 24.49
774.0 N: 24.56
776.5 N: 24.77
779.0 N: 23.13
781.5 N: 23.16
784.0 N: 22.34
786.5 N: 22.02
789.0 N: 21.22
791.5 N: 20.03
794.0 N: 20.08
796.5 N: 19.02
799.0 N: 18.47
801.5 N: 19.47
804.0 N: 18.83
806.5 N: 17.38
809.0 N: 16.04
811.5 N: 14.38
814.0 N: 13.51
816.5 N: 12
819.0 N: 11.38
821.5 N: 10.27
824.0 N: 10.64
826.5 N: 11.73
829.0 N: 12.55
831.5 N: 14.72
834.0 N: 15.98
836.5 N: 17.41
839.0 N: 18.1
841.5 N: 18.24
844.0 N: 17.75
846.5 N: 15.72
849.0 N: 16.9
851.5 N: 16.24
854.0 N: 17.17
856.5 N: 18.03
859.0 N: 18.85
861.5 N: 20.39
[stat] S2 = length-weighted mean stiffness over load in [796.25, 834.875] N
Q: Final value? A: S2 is 14.7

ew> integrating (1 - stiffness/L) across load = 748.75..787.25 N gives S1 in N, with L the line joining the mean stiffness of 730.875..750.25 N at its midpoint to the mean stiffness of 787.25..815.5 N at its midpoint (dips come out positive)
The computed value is -4.9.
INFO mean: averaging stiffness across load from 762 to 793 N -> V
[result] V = 23.3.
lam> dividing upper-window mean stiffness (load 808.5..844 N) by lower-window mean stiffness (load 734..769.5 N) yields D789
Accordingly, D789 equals 0.6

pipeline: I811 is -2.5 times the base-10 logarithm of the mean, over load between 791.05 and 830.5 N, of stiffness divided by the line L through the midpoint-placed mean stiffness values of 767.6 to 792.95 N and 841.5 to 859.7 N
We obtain 0.33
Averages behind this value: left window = 23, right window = 17.3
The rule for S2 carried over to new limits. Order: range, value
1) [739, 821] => 21.3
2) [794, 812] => 18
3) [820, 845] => 14.7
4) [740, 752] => 24.6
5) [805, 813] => 15.9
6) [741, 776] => 24.7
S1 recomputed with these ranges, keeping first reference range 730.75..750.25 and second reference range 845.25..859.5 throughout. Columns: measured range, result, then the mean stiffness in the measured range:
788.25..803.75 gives 0.86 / 19.6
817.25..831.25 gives 5.41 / 11.6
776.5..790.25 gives -0.64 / 22.6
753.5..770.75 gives -1.33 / 24.7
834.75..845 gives 0.05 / 17.8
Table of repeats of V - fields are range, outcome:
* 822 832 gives 12.1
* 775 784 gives 23.5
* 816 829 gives 11.3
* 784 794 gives 21.1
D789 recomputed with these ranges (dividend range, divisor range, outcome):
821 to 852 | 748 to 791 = 0.63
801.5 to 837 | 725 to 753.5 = 0.58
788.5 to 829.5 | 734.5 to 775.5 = 0.64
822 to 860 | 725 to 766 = 0.65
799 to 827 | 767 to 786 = 0.60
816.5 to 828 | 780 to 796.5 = 0.52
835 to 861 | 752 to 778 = 0.71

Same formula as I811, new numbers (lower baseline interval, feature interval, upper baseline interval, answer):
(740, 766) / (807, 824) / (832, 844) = 0.43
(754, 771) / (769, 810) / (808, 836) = -0.09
